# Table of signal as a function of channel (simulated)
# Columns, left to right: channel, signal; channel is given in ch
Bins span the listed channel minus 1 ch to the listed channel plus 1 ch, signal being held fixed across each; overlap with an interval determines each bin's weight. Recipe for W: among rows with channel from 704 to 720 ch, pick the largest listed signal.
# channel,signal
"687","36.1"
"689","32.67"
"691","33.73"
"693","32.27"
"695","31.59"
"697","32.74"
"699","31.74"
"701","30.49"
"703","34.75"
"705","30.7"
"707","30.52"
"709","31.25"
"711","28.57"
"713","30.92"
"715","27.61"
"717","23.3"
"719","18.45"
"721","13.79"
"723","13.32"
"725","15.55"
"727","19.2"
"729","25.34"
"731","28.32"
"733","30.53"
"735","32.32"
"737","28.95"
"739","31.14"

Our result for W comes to 31.25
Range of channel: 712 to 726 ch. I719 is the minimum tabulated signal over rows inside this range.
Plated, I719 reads 13.32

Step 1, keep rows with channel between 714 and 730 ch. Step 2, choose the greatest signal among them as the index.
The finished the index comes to 27.61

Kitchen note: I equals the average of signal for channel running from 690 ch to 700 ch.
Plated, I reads 32.4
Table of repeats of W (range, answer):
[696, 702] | 32.74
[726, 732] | 28.32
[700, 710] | 34.75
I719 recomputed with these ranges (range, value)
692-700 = 31.59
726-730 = 19.2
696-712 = 28.57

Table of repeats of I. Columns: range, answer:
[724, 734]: 23.8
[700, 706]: 32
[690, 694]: 33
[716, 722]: 18.5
